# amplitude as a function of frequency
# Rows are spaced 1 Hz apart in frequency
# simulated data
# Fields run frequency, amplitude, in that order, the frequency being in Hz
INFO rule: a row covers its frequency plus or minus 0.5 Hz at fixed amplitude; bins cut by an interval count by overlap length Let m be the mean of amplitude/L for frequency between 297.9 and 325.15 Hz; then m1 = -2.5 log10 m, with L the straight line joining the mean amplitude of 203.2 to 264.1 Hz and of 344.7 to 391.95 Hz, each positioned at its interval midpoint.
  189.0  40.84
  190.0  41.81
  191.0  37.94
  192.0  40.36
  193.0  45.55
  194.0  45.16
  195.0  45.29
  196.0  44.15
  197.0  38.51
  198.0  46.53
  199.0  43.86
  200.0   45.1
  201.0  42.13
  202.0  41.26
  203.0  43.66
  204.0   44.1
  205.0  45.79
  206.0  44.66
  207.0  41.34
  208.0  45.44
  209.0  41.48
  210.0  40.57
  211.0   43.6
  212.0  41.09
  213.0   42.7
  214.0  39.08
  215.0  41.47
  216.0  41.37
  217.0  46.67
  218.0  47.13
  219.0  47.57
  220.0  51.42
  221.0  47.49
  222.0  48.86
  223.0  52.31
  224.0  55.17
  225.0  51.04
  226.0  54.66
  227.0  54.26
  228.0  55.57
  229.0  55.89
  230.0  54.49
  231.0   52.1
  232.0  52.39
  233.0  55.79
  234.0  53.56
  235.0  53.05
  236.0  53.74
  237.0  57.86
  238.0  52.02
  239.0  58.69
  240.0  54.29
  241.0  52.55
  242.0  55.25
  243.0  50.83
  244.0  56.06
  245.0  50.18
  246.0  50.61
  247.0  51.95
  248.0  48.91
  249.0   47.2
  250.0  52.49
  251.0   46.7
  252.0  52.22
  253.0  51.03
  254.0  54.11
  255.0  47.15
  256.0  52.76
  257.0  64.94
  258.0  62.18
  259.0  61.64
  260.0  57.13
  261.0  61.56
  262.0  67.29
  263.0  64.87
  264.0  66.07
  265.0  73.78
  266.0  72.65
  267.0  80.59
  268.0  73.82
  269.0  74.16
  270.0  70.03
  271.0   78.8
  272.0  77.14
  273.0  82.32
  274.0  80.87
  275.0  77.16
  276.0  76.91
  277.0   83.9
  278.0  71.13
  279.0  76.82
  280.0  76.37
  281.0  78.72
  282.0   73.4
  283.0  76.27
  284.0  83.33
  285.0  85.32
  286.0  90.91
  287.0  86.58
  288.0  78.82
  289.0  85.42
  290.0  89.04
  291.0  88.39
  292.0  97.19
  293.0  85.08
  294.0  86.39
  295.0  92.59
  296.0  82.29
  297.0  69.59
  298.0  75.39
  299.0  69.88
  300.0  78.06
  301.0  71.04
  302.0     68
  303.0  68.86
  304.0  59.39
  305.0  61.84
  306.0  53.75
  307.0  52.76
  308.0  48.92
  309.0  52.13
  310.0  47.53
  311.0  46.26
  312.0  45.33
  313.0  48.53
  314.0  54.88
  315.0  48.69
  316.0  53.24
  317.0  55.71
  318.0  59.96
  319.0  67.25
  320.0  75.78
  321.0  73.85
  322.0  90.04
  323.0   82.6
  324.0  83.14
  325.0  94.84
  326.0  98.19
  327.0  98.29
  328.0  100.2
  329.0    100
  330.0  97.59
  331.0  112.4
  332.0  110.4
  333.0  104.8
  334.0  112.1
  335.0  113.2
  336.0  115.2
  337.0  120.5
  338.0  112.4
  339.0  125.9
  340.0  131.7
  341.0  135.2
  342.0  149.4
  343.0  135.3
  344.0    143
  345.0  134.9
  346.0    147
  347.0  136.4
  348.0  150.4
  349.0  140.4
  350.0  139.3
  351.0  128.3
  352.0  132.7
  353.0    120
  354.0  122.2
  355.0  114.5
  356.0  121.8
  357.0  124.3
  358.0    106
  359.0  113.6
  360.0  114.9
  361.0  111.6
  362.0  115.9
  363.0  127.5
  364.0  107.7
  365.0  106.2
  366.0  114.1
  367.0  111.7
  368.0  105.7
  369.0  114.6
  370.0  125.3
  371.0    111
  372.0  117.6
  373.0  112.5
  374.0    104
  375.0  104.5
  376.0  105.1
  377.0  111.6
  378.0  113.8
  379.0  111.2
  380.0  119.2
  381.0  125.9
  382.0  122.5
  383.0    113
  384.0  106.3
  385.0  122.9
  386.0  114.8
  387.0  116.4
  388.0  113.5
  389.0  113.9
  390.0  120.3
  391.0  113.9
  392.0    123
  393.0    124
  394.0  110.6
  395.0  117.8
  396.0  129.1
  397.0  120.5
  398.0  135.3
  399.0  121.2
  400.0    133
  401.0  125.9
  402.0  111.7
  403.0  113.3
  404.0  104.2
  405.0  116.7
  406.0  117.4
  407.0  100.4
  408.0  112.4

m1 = 0.387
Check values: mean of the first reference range 51.4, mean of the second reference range 119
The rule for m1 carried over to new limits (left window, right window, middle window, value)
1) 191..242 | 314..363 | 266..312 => 0.12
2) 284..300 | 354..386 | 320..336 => 0.00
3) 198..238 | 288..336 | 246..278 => -0.05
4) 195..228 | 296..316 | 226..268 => -0.12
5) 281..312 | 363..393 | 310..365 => -0.11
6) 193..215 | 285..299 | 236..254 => 0.19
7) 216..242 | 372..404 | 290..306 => 0.05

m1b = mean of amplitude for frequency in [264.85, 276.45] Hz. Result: 76.6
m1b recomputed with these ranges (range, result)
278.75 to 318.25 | 70.1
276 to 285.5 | 78.3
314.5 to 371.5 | 111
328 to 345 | 120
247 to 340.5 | 75.7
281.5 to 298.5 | 83.9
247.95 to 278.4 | 65.8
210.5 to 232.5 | 48.9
